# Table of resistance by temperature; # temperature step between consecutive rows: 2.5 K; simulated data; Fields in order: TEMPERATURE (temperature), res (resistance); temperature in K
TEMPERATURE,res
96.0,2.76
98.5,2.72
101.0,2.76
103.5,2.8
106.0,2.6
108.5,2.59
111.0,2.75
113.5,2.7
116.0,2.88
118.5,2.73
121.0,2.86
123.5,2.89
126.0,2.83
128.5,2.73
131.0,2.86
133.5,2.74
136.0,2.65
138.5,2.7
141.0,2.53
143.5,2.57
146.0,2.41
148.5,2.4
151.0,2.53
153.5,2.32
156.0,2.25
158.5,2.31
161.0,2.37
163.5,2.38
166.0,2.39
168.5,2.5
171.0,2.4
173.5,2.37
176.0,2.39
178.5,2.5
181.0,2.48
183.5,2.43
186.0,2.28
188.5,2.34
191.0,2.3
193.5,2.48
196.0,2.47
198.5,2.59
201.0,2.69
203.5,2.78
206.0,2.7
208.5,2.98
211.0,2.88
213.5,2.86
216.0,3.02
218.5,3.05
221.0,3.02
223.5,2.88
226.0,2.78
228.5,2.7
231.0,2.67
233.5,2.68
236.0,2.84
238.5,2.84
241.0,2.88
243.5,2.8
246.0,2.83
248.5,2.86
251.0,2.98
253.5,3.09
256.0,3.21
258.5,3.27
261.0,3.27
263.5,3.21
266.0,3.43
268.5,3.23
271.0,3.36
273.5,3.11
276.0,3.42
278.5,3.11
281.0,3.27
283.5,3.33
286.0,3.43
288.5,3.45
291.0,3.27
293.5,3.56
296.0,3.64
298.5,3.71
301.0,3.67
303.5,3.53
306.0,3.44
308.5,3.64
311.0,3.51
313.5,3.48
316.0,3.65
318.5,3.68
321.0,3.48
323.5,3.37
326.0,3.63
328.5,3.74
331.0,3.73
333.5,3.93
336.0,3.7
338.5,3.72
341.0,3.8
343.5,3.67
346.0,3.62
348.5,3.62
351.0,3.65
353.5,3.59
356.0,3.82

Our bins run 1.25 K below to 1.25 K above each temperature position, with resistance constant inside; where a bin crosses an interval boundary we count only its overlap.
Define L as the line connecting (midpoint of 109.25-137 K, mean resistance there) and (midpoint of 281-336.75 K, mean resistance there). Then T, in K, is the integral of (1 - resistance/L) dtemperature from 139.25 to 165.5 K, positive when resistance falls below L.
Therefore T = 4.4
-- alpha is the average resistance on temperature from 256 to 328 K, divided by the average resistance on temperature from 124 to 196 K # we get 1.4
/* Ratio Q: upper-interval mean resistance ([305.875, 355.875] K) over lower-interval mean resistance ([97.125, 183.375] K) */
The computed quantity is 1.41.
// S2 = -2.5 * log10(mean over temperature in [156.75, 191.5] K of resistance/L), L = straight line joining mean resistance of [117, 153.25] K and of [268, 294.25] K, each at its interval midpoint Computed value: 0.188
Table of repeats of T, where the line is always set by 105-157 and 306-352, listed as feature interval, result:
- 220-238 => 2.0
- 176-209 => 4.8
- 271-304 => 0.1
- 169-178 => 1.4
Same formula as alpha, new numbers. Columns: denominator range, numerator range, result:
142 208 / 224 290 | 1.25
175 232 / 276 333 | 1.32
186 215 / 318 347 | 1.40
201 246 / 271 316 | 1.21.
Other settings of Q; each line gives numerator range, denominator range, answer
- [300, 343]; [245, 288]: 1.13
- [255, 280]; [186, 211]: 1.26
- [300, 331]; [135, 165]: 1.46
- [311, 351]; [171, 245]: 1.36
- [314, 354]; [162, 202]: 1.50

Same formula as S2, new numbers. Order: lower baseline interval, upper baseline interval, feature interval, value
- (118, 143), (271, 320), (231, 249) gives 0.15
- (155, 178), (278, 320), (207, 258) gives 0.01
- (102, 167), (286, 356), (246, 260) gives 0.06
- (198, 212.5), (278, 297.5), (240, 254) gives 0.07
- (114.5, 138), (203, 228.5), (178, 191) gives 0.19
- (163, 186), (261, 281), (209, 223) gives -0.07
